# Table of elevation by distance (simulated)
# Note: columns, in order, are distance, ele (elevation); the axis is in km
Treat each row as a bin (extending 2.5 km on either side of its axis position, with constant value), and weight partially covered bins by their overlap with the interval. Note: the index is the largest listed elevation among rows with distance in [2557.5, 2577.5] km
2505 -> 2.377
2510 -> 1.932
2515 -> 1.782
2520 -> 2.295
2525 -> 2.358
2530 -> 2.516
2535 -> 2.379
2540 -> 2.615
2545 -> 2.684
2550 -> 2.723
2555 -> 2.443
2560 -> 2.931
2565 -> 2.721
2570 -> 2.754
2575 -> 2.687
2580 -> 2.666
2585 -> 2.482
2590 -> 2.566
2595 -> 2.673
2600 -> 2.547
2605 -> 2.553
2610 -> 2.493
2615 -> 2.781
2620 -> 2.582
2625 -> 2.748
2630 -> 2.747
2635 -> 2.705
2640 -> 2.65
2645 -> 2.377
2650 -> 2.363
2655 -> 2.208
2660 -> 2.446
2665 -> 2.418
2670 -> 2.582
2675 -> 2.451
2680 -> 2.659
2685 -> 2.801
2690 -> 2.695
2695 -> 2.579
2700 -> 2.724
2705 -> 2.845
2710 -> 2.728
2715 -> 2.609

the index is 2.931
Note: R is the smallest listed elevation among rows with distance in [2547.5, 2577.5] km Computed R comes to 2.443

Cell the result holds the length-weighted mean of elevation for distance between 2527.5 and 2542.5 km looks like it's 2.5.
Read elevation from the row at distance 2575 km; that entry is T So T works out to 2.687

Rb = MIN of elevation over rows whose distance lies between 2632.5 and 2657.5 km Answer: 2.208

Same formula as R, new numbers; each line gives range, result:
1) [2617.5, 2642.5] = 2.582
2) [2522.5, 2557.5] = 2.358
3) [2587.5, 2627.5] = 2.493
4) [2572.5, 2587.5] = 2.482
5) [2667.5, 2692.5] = 2.451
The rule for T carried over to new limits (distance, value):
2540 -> 2.615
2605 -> 2.553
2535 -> 2.379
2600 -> 2.547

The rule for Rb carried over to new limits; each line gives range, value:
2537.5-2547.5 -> 2.615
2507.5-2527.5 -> 1.782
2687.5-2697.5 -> 2.579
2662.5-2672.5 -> 2.418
